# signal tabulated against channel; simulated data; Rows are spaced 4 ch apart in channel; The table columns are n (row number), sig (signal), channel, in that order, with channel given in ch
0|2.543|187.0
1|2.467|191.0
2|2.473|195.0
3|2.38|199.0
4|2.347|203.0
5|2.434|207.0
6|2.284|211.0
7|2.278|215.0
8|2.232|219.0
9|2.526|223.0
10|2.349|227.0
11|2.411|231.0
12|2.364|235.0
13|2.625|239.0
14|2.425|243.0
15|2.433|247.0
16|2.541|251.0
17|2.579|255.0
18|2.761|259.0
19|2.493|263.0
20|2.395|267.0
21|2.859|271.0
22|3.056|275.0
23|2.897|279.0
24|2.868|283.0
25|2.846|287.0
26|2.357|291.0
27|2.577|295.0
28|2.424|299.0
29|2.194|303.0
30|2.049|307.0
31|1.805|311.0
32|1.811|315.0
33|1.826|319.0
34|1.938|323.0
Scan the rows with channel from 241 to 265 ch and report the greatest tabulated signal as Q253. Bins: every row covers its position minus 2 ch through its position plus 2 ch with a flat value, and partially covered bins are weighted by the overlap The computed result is 2.761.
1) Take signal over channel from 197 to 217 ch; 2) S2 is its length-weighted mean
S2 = 2.34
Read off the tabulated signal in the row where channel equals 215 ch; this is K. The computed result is 2.278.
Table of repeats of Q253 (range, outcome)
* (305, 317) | 2.049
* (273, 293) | 3.056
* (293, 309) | 2.577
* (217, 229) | 2.526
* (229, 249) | 2.625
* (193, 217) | 2.473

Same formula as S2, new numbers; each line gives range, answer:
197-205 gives 2.36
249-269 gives 2.55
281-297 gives 2.66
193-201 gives 2.43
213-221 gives 2.25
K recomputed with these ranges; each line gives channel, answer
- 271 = 2.859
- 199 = 2.38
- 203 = 2.347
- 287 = 2.846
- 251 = 2.541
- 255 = 2.579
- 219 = 2.232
